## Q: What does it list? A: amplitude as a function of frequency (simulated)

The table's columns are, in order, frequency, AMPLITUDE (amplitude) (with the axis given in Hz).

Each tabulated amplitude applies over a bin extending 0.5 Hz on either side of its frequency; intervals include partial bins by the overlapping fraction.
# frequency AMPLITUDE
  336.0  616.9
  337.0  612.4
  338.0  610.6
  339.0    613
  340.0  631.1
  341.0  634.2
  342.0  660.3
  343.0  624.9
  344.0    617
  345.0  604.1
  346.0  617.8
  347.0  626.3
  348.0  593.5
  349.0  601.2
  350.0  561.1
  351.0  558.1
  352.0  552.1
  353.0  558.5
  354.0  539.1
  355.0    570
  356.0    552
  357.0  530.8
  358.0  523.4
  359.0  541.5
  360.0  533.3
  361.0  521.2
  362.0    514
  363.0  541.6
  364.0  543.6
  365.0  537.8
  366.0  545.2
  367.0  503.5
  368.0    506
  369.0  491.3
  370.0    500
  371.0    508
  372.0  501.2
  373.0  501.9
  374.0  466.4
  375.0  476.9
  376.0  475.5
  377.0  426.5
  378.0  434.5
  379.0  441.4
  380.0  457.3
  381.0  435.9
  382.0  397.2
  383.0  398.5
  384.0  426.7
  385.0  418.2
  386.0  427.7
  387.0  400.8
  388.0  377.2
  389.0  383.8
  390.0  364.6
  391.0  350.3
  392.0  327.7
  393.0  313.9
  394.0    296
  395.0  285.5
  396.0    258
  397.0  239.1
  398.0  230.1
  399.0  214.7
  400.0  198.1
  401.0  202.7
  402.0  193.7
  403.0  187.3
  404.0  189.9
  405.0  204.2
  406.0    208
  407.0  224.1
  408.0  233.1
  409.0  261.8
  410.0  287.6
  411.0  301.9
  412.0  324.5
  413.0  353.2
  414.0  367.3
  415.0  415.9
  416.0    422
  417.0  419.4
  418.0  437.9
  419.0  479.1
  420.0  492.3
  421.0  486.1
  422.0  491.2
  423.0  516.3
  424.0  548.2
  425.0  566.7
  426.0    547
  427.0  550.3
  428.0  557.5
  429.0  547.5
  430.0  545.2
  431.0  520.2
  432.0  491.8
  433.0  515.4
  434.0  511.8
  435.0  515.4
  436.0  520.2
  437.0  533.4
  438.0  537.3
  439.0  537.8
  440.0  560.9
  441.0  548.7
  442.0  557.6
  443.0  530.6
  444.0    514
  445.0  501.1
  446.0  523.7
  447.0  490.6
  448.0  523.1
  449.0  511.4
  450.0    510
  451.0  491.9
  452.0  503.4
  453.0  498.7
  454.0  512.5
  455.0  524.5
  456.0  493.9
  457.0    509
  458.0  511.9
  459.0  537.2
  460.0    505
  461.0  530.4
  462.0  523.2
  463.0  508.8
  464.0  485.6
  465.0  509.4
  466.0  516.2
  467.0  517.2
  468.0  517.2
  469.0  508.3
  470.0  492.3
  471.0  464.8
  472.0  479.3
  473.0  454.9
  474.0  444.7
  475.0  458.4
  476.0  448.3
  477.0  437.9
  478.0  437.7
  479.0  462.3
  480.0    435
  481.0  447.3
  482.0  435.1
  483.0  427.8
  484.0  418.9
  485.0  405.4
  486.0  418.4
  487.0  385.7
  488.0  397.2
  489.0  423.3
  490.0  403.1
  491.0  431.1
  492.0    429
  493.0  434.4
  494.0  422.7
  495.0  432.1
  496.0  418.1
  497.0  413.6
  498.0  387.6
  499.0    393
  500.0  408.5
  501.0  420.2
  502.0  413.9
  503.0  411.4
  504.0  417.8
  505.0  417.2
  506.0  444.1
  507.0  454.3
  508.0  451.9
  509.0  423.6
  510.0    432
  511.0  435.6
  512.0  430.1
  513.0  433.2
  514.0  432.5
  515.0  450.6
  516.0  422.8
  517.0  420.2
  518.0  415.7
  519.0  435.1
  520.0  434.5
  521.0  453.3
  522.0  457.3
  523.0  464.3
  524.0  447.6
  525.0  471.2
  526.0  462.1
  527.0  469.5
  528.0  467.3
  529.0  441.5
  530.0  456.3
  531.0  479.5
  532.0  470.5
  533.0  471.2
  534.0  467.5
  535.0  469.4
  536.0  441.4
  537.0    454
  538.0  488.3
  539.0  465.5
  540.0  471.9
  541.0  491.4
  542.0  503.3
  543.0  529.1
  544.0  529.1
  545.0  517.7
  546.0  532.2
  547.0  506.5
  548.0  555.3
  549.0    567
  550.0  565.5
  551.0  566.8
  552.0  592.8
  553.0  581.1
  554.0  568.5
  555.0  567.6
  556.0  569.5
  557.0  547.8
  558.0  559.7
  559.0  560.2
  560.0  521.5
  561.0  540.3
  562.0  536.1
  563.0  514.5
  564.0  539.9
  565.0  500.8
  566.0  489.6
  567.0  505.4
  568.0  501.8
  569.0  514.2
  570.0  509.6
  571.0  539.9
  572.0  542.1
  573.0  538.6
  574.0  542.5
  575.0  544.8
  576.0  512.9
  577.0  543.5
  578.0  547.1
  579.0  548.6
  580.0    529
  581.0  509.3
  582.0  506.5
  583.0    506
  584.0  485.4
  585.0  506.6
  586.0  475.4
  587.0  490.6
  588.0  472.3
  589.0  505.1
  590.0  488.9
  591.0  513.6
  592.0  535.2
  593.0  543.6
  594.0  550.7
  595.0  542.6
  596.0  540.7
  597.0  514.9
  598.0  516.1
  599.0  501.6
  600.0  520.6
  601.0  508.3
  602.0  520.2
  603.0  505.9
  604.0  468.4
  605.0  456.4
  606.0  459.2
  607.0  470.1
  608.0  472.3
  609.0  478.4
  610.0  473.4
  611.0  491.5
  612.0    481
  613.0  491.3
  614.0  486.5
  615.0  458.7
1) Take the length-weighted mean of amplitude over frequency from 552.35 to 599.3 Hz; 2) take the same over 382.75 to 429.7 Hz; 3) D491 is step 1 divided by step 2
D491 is 1.46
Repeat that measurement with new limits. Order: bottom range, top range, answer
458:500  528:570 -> 1.14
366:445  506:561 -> 1.17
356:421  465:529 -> 1.12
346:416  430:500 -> 1.16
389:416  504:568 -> 1.77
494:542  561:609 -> 1.16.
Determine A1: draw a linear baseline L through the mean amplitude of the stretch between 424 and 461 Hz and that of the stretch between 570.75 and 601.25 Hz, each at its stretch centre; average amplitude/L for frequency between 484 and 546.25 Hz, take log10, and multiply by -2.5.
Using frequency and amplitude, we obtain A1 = 0.18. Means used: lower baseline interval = 524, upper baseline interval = 520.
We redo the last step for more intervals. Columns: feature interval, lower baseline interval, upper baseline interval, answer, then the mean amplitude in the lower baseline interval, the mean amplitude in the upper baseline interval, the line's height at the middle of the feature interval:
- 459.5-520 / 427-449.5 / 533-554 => 0.18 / 528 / 515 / 521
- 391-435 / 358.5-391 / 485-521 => 0.21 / 467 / 423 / 454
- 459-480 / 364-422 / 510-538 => -0.16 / 375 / 451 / 419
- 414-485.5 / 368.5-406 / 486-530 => -0.25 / 360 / 431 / 397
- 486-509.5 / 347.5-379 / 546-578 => 0.26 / 522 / 540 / 534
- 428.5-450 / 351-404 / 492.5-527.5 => -0.22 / 424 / 432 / 428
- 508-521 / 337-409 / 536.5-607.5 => 0.16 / 447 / 521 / 499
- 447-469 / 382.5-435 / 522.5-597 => -0.21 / 377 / 514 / 421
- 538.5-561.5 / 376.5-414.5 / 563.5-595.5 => -0.11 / 317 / 518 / 486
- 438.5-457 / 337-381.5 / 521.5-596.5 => 0.02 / 541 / 513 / 529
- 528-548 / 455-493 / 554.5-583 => 0.05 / 466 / 531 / 510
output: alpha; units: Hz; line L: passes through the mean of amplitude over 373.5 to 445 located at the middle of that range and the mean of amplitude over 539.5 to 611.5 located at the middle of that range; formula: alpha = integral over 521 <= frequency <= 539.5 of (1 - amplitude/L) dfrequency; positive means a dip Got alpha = 1.0 Hz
